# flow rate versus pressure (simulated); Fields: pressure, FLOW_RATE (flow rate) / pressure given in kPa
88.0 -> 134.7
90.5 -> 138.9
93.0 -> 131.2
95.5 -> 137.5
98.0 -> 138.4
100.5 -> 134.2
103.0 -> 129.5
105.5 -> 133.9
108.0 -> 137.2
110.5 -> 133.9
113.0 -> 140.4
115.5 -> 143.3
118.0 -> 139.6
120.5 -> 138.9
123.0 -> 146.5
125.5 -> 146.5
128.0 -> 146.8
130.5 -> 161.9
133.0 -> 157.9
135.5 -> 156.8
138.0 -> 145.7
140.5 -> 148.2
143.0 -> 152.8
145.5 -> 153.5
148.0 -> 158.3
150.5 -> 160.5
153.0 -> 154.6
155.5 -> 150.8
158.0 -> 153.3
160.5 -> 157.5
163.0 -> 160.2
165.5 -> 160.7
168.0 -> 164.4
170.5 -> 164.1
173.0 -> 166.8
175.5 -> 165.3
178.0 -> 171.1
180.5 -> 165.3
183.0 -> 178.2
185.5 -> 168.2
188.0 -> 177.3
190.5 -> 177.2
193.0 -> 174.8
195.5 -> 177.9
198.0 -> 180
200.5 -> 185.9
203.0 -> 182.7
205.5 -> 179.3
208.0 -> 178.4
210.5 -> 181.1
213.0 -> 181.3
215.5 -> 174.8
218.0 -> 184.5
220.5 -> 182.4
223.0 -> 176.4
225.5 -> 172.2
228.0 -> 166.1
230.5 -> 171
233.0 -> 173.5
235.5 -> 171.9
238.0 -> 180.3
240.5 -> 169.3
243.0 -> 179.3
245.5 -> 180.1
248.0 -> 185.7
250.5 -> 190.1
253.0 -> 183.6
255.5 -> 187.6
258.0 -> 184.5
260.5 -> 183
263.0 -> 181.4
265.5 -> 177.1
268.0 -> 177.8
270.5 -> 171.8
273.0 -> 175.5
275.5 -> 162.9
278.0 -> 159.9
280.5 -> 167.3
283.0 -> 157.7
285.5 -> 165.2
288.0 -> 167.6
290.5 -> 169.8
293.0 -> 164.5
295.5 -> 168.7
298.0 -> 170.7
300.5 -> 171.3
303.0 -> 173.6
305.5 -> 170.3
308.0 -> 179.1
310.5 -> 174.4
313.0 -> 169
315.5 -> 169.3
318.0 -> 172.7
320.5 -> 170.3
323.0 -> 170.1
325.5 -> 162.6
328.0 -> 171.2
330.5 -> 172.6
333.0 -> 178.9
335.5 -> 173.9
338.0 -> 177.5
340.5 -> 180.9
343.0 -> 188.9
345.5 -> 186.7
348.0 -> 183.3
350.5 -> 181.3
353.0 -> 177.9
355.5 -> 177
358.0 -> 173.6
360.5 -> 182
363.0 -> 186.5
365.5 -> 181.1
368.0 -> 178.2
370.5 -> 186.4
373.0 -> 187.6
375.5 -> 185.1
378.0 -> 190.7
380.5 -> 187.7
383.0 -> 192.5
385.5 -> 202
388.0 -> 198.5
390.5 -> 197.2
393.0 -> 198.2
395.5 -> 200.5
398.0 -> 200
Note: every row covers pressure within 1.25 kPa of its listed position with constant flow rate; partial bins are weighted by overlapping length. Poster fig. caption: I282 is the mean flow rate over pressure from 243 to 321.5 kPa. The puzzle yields 174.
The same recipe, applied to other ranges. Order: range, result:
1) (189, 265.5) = 179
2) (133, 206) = 165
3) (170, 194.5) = 171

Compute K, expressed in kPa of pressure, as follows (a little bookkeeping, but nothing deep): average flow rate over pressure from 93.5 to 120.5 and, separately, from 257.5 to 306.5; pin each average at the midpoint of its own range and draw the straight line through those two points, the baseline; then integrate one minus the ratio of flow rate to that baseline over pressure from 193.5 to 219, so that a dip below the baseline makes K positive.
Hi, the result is -3.98 kPa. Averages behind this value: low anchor 137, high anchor 171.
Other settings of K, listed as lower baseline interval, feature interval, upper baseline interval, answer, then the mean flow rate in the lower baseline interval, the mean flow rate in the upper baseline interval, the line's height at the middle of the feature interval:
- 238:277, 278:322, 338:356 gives 2.8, 179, 182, 181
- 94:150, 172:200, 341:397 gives -3.1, 145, 187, 156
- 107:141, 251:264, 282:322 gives -1.6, 146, 170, 164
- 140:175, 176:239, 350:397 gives -4.4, 158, 188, 165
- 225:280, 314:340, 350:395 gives 1.6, 177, 187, 183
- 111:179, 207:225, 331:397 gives -1.7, 154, 186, 164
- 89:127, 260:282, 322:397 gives -0.6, 138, 184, 168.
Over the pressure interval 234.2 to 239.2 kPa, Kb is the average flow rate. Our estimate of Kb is 176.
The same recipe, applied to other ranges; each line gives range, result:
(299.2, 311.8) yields 174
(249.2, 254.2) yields 187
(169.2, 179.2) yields 167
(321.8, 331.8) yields 169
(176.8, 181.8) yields 168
